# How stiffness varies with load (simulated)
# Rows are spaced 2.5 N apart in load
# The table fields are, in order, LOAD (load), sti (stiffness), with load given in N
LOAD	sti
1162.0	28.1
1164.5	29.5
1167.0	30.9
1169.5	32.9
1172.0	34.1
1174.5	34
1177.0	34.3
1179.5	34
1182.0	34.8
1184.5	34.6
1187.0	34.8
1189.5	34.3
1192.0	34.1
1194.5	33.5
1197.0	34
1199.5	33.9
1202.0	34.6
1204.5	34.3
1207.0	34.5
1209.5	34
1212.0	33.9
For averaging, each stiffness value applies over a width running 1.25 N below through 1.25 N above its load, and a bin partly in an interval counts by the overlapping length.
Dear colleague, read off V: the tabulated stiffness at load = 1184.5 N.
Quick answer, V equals 34.6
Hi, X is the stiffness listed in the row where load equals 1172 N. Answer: 34.1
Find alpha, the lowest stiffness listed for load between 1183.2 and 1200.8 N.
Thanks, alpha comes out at 33.5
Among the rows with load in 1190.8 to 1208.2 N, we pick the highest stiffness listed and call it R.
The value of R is 34.6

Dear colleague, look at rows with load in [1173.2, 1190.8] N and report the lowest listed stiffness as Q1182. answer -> 34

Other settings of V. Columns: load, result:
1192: 34.1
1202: 34.6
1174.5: 34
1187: 34.8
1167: 30.9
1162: 28.1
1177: 34.3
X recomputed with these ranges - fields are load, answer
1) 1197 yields 34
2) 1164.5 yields 29.5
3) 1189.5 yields 34.3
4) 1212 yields 33.9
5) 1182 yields 34.8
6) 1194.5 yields 33.5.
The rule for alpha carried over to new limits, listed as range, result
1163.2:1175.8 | 29.5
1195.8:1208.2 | 33.9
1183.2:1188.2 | 34.6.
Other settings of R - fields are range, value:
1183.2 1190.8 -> 34.8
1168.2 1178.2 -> 34.3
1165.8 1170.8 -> 32.9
